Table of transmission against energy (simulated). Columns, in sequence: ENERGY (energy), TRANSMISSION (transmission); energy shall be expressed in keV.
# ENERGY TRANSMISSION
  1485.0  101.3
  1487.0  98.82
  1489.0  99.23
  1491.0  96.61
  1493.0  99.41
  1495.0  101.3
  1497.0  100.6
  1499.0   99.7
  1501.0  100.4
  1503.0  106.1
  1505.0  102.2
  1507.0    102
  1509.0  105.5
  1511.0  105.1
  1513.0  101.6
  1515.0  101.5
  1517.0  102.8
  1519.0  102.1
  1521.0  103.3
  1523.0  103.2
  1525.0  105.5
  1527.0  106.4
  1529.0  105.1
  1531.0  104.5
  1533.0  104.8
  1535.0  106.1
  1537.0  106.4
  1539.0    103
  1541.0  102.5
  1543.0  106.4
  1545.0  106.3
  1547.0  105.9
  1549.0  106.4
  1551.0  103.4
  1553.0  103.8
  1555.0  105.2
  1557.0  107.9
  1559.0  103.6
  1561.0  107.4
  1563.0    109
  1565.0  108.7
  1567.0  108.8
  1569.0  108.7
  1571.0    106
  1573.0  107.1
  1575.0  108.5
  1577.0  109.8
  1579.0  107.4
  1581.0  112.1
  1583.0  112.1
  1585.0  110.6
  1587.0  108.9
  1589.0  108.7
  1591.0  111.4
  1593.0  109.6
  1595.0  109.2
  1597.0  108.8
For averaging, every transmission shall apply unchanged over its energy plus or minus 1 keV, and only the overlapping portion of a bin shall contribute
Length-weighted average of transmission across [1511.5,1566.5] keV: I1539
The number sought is 105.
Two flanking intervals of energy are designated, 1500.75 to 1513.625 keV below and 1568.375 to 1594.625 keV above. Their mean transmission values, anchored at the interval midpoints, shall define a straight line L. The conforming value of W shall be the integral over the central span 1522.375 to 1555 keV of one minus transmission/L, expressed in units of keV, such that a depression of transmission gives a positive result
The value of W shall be 0.3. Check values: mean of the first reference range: 103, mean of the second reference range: 109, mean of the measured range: 105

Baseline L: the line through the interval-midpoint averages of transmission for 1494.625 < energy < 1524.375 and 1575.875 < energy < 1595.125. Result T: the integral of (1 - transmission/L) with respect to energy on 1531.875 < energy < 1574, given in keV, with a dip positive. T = 0.3 keV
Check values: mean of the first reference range 103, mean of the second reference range 110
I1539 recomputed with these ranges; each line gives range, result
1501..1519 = 103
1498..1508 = 102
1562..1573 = 108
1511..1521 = 102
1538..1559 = 105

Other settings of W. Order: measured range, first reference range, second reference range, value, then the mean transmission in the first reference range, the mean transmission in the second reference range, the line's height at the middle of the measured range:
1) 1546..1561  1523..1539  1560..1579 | 0.23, 105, 108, 107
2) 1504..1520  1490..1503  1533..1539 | -0.10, 100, 105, 102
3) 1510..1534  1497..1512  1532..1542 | -0.01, 103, 105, 104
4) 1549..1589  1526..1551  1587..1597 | -0.05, 105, 110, 108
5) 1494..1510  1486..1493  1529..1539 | -0.31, 98.4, 105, 100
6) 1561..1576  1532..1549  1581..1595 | 0.02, 105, 110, 108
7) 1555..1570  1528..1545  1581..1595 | 0.01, 105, 110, 108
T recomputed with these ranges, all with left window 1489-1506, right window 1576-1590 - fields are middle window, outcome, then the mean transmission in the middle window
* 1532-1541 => 0.0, 105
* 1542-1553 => 0.1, 106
